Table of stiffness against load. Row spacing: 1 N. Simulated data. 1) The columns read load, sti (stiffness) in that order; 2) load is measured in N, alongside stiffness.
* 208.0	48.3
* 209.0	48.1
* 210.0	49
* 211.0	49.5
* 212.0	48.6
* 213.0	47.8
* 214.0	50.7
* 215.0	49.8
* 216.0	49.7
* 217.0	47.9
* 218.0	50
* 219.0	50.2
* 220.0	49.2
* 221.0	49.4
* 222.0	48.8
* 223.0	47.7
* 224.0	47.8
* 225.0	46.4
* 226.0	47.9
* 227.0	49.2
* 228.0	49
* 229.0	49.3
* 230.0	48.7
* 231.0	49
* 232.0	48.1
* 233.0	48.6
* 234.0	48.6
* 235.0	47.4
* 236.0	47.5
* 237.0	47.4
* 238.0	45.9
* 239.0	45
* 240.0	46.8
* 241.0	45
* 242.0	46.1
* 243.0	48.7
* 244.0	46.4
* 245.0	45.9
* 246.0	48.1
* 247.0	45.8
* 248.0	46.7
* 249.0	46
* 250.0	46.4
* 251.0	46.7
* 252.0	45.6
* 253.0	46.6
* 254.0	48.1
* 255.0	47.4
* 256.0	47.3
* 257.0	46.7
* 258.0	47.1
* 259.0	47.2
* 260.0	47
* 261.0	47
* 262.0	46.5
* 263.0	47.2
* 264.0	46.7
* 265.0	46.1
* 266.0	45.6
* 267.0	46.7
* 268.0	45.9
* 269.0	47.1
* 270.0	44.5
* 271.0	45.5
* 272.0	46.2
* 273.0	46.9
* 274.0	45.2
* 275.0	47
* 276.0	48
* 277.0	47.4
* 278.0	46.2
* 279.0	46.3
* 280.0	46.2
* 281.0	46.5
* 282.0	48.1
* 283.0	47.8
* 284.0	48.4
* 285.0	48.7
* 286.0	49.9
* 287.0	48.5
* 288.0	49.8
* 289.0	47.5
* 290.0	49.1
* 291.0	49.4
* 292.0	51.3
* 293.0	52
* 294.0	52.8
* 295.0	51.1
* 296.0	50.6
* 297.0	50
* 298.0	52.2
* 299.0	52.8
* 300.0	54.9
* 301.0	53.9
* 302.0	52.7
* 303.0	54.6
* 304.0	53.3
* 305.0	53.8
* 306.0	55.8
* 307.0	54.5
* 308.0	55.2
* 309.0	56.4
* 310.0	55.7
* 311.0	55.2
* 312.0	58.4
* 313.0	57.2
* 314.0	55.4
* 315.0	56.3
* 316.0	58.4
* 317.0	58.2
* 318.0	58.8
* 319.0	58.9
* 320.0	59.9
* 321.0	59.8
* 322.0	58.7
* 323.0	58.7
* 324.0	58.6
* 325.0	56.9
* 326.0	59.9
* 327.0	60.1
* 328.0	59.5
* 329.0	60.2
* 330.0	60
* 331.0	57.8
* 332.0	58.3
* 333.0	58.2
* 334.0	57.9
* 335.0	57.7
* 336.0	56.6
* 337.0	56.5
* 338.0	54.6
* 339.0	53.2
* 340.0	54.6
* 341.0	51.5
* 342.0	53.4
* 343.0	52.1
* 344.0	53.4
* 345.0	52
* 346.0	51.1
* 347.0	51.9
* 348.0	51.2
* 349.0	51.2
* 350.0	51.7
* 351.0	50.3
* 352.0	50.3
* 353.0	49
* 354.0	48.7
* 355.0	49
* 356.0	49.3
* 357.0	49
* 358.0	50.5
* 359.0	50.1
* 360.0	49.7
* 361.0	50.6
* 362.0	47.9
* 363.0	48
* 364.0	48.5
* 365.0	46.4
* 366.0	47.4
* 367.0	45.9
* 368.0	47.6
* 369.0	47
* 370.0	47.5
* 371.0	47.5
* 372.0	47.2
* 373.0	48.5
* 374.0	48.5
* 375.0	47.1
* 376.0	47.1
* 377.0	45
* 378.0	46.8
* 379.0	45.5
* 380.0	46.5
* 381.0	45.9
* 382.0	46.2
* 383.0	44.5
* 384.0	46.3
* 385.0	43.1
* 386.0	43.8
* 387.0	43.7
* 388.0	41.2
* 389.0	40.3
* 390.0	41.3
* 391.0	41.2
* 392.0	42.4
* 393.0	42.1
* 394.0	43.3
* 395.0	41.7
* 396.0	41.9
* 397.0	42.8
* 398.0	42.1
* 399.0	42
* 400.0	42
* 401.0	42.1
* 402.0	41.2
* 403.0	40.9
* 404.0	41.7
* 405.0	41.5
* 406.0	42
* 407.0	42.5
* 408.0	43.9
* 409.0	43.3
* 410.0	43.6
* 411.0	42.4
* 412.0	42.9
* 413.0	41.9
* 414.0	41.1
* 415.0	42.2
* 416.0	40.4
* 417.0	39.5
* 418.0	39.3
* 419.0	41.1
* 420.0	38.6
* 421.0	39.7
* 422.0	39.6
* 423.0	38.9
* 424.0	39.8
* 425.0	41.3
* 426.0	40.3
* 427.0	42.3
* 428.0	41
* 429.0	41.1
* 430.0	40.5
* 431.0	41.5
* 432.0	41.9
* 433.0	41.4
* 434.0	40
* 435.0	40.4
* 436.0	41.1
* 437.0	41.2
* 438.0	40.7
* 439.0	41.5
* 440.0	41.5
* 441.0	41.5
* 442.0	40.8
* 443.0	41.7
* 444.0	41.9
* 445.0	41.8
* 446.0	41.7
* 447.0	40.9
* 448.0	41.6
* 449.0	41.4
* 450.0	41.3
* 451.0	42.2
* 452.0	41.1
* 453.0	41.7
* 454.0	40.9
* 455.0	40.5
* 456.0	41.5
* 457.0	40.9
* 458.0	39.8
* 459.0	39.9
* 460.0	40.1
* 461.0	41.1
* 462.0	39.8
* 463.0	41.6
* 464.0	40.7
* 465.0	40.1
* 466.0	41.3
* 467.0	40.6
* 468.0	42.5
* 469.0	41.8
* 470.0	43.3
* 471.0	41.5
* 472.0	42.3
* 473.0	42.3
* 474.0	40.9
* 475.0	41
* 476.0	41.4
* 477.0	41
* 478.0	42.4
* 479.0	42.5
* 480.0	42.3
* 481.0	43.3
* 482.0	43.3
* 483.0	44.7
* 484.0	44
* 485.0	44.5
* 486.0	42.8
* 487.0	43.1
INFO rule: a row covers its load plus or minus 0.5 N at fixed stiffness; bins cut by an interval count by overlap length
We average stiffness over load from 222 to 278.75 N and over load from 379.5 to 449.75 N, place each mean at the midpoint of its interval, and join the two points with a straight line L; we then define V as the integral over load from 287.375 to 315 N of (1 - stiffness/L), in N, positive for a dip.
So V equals -4.8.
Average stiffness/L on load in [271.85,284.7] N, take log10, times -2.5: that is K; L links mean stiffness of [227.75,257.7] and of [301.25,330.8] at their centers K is 0.11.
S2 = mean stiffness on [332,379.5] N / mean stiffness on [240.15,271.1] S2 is 1.08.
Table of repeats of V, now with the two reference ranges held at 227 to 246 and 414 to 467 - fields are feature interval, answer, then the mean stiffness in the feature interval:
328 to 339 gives -3.3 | 57.6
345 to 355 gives -1.6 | 50.6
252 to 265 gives -0.1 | 47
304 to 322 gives -4.8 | 56.9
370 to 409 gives -1.2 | 43.8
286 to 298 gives -1.2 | 50.3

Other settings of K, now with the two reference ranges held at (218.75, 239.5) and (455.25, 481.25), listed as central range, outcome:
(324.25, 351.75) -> -0.22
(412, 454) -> 0.04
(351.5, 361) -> -0.12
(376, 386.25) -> -0.04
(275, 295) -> -0.05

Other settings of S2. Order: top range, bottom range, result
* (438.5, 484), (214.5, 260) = 0.87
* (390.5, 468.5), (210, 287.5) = 0.87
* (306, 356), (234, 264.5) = 1.19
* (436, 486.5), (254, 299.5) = 0.87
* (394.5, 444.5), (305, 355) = 0.74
